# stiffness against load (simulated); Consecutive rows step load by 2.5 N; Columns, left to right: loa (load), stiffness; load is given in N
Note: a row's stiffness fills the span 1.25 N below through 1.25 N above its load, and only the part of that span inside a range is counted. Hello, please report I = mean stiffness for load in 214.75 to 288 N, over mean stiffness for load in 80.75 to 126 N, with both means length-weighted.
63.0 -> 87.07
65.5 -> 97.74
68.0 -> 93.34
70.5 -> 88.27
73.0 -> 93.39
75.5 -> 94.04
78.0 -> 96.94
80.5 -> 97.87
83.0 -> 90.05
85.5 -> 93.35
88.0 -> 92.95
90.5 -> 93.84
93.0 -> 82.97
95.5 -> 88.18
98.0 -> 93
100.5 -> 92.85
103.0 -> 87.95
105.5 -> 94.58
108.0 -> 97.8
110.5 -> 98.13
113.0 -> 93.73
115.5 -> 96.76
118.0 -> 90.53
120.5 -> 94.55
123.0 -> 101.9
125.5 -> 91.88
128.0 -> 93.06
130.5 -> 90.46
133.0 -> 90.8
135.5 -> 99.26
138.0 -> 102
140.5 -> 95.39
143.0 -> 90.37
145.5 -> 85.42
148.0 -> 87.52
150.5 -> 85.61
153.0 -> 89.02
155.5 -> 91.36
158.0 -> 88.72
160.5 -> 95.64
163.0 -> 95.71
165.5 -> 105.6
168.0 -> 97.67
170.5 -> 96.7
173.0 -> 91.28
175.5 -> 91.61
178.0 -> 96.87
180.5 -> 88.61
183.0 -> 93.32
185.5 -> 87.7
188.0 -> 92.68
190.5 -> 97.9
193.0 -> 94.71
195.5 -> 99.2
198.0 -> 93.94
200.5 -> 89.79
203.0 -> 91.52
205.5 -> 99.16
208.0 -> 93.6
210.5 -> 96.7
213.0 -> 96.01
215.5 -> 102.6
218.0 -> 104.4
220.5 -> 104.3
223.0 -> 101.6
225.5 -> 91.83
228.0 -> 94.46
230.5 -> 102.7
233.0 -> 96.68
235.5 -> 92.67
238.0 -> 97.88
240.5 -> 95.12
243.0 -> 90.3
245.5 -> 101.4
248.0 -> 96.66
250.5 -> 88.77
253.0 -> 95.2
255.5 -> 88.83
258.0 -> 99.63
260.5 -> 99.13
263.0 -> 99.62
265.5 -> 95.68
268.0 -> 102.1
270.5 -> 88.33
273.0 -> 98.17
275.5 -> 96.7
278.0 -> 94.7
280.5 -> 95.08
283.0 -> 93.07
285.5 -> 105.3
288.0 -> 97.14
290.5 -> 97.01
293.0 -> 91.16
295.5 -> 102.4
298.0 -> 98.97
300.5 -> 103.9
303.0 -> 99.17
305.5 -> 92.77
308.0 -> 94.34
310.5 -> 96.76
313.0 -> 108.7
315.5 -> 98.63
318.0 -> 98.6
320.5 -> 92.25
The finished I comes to 1.04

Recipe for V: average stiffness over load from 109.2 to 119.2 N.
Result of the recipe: 94.8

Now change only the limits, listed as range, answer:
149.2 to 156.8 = 88.7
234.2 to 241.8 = 95.2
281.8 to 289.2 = 98.5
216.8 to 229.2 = 99.3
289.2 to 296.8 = 96.9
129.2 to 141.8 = 95.6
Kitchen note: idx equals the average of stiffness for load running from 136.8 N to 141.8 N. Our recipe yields 98.6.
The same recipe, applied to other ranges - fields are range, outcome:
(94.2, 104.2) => 90.5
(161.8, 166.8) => 101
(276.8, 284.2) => 94.3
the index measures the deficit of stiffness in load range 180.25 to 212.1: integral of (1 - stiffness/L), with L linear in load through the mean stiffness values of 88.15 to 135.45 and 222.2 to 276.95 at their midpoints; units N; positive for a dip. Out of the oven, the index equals 0.3 N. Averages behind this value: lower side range 93.1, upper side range 96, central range 93.9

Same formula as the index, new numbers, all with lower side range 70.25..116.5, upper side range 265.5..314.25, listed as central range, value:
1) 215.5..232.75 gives -0.7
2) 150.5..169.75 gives 0.1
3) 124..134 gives 0.2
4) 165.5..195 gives 0.3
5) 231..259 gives 0.5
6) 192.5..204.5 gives 0.2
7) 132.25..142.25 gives -0.3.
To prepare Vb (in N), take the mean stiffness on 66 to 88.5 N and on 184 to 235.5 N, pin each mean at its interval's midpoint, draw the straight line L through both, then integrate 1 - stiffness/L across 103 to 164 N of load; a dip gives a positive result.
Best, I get 1.0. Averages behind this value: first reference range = 93.5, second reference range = 96.5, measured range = 93.2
